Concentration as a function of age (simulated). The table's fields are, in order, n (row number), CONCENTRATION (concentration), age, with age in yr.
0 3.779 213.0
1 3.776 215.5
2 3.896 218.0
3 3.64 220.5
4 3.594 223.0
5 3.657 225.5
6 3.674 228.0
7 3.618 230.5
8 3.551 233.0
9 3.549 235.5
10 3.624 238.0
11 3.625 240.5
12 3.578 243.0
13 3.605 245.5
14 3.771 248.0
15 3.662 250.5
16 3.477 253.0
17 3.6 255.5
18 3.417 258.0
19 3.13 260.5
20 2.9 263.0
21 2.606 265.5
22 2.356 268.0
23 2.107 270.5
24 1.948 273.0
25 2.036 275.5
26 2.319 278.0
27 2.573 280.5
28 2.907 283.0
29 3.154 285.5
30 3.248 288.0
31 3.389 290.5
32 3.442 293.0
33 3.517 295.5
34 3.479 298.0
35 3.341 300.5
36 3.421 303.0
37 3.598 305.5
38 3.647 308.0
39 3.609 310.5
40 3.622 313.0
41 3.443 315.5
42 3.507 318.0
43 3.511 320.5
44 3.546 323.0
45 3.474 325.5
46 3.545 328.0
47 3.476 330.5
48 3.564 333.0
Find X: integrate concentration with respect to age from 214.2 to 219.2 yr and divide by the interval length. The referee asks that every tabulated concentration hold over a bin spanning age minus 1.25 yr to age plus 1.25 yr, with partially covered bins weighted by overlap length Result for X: 3.83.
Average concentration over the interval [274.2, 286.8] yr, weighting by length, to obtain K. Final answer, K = 2.6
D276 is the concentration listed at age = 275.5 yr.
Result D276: 2.036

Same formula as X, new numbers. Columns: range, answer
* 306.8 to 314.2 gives 3.63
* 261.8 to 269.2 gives 2.62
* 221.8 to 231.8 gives 3.64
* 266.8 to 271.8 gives 2.23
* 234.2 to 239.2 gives 3.59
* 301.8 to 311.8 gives 3.57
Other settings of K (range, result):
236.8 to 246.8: 3.61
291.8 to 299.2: 3.48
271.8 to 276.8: 2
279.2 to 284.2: 2.73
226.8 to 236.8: 3.6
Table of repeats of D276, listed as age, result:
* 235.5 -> 3.549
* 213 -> 3.779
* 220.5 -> 3.64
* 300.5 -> 3.341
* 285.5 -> 3.154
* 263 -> 2.9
